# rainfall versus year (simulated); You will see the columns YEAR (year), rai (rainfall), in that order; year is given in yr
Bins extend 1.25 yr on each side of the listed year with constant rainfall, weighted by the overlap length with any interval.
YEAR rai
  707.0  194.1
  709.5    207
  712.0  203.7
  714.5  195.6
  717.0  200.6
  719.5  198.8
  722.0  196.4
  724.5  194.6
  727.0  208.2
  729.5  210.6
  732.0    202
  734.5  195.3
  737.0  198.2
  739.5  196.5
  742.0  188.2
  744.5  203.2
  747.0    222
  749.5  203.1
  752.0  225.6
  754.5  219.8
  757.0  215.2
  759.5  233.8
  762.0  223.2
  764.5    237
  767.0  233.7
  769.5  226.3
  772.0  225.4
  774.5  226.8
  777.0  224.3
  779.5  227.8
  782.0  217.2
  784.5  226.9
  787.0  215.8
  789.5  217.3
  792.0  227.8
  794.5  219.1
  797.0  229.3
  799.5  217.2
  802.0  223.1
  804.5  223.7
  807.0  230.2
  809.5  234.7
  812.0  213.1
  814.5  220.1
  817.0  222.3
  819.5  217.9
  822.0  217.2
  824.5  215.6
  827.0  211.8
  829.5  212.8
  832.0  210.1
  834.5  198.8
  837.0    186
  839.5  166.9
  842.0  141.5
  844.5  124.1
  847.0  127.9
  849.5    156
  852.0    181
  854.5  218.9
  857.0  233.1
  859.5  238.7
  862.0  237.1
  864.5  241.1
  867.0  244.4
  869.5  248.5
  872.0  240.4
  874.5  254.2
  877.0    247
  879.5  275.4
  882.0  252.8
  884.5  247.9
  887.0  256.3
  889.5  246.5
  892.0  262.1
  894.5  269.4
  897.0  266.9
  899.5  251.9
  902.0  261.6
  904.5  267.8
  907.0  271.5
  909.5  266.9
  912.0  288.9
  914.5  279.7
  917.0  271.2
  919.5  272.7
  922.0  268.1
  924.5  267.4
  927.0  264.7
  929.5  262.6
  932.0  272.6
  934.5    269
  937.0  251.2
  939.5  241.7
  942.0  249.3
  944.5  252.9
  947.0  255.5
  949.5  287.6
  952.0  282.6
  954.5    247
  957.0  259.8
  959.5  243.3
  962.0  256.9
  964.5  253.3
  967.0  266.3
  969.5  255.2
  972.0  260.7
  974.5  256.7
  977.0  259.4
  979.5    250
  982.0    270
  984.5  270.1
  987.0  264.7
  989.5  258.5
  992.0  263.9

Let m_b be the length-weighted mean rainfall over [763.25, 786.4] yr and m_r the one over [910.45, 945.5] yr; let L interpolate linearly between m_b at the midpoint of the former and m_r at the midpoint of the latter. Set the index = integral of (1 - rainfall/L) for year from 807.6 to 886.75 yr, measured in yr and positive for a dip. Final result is 9.84 yr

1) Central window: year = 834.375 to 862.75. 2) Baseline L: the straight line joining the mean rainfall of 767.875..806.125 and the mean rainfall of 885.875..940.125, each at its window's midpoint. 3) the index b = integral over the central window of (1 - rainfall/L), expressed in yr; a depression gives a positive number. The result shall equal 7.2 yr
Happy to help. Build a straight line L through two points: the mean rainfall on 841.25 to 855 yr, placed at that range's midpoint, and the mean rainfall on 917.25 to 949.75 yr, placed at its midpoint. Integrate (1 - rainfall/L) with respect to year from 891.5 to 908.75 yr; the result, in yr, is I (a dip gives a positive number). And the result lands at -3.47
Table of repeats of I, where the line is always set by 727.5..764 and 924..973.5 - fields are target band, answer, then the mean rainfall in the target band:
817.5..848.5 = 6.0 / 187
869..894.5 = -1.1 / 254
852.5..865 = 0.4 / 230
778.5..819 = 0.1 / 223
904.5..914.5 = -1.0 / 275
